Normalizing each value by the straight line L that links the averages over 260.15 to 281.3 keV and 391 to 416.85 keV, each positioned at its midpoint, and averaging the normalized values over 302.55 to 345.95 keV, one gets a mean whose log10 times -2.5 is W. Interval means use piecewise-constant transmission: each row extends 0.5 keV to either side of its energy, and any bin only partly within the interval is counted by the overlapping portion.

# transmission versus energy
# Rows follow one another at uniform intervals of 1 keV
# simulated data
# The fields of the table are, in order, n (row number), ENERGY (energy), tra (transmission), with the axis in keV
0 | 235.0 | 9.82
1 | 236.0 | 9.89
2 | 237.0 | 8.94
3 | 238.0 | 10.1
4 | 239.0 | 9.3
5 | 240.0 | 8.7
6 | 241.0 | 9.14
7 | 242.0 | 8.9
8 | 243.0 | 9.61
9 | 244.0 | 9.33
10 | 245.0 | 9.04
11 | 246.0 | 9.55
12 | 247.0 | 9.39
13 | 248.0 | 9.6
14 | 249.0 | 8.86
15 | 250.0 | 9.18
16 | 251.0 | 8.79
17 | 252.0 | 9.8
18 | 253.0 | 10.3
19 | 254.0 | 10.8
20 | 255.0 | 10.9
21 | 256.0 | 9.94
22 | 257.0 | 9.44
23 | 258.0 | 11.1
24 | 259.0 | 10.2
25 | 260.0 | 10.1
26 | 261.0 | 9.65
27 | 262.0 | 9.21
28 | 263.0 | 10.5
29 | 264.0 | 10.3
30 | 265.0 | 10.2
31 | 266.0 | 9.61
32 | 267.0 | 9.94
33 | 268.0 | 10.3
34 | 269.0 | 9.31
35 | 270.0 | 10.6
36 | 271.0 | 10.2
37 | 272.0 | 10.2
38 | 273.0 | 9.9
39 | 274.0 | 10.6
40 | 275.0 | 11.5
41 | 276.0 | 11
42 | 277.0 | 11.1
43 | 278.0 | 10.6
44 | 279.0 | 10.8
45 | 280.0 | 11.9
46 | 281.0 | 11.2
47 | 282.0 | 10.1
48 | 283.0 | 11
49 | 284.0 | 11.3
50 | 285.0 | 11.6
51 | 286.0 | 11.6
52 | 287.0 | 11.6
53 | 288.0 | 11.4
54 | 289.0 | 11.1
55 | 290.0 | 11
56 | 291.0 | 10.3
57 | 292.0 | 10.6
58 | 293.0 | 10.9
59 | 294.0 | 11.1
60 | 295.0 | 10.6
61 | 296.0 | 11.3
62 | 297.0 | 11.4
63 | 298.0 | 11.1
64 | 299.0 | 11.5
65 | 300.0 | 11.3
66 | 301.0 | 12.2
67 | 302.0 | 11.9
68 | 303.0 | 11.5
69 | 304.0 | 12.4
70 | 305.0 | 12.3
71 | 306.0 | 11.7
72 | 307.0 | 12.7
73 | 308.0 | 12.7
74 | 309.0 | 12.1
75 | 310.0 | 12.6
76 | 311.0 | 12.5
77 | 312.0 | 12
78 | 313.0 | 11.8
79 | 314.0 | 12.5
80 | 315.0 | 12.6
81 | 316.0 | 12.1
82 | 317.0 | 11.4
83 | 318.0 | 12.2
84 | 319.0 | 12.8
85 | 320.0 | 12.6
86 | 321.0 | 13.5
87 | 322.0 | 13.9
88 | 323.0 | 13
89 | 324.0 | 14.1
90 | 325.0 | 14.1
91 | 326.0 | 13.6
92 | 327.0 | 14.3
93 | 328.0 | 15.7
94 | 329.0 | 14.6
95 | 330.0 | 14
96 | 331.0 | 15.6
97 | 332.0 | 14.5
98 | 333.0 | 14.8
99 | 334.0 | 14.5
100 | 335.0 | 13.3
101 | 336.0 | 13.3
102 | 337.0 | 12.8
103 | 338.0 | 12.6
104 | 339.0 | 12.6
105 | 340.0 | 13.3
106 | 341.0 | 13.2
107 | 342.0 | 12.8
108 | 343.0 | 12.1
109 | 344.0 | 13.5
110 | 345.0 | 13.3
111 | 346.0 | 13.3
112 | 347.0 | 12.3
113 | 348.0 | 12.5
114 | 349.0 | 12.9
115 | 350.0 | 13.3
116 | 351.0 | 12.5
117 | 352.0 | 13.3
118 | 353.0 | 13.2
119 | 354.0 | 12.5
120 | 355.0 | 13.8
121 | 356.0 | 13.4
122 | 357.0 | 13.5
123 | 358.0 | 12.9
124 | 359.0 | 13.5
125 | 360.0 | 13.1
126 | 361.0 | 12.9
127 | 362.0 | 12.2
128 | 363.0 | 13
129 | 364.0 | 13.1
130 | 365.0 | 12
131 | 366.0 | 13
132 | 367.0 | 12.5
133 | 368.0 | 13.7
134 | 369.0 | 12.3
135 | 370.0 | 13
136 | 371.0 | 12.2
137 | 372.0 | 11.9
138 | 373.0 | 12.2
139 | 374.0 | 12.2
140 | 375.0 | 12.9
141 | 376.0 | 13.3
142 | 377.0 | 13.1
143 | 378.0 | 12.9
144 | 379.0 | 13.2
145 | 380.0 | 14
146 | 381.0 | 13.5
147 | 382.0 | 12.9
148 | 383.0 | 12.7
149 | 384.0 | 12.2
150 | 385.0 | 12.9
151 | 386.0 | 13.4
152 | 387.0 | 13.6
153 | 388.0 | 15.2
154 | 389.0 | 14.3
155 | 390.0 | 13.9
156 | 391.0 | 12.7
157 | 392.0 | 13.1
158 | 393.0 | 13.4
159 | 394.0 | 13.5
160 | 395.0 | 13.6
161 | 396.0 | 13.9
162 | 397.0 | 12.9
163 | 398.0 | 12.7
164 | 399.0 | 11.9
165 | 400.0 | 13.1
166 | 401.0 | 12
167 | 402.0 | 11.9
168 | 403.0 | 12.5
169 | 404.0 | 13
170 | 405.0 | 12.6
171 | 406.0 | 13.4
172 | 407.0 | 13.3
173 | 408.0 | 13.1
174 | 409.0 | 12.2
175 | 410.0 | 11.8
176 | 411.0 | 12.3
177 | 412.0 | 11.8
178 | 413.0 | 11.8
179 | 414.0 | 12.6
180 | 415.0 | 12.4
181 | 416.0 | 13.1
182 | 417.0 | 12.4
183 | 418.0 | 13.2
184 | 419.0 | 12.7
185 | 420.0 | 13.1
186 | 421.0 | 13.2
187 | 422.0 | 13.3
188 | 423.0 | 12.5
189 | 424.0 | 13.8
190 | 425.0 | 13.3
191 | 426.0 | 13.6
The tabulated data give -0.158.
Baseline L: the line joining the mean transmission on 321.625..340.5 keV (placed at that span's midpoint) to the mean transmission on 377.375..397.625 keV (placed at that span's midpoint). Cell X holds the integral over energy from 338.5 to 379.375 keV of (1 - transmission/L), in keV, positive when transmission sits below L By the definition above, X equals 2.3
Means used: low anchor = 13.9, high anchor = 13.4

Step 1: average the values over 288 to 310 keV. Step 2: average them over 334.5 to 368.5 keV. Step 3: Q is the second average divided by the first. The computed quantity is 1.13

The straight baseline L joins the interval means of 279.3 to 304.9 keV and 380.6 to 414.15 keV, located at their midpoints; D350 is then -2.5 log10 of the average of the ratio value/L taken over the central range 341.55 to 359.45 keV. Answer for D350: -0.07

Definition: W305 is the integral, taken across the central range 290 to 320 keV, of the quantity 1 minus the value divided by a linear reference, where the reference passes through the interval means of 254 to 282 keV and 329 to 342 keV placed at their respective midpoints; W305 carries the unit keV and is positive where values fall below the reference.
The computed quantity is 1.0 keV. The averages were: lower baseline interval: 10.4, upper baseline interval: 13.7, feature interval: 11.8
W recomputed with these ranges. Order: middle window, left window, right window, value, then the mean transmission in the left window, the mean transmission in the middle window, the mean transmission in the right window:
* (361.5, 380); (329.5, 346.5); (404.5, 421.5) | 0.03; 13.5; 12.7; 12.6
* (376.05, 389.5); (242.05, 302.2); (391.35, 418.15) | -0.09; 10.5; 13.4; 12.7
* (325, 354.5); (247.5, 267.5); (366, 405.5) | -0.14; 9.92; 13.5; 13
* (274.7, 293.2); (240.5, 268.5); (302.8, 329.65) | 0.02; 9.77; 11.1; 12.9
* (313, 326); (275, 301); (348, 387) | -0.09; 11.1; 12.9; 12.9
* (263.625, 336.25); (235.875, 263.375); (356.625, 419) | -0.10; 9.65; 11.9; 12.9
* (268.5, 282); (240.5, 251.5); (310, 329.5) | 0.01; 9.22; 10.7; 13.1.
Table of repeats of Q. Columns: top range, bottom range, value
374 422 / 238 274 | 1.32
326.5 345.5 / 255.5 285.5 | 1.31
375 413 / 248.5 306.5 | 1.21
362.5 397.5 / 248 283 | 1.28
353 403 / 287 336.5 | 1.04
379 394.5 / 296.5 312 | 1.12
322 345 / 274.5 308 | 1.21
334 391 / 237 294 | 1.27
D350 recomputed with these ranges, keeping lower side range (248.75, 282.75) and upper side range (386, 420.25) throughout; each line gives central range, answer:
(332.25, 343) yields -0.14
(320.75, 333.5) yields -0.24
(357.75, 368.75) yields -0.06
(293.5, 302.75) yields -0.05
